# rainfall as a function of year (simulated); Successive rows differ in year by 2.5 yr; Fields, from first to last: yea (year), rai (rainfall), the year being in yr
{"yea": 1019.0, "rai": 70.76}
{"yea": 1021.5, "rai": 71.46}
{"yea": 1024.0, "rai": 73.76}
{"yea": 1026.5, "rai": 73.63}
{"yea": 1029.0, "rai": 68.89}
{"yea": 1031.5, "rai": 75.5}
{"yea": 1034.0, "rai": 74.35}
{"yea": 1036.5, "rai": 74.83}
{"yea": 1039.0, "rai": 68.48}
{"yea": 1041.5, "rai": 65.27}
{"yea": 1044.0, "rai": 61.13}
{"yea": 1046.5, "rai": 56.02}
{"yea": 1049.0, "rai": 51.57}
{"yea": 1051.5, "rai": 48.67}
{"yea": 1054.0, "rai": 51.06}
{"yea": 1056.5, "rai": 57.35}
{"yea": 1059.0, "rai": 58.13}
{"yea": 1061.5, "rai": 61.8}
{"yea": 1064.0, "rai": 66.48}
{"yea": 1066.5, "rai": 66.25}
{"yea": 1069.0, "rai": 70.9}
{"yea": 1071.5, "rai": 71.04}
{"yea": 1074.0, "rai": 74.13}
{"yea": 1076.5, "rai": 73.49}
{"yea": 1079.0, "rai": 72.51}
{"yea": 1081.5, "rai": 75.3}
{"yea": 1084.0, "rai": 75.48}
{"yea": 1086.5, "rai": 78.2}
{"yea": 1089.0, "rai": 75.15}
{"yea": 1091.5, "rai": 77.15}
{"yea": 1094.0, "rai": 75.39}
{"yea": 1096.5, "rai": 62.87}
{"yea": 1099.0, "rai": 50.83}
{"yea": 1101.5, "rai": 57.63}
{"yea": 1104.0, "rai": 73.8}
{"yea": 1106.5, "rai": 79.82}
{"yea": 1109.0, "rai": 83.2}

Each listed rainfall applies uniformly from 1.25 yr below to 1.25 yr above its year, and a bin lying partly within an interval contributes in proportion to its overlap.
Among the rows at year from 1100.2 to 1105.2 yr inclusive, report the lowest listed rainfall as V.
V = 57.63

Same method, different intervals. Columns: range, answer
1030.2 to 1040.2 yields 68.48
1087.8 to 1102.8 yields 50.83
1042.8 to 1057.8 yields 48.67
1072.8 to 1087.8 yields 72.51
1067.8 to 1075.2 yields 70.9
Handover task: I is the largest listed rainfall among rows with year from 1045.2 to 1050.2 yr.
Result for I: 56.02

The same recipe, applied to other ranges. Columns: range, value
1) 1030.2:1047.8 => 75.5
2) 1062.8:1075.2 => 74.13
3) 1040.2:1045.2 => 65.27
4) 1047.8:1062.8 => 61.8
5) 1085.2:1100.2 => 78.2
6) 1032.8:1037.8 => 74.83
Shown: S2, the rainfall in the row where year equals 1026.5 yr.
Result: 73.63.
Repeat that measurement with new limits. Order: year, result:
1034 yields 74.35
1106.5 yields 79.82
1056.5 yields 57.35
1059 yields 58.13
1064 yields 66.48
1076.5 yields 73.49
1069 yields 70.9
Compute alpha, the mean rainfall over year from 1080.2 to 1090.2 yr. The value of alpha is 76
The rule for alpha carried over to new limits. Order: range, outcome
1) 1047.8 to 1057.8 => 52.2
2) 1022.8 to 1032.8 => 72.9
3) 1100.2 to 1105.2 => 65.5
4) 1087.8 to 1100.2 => 68.3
